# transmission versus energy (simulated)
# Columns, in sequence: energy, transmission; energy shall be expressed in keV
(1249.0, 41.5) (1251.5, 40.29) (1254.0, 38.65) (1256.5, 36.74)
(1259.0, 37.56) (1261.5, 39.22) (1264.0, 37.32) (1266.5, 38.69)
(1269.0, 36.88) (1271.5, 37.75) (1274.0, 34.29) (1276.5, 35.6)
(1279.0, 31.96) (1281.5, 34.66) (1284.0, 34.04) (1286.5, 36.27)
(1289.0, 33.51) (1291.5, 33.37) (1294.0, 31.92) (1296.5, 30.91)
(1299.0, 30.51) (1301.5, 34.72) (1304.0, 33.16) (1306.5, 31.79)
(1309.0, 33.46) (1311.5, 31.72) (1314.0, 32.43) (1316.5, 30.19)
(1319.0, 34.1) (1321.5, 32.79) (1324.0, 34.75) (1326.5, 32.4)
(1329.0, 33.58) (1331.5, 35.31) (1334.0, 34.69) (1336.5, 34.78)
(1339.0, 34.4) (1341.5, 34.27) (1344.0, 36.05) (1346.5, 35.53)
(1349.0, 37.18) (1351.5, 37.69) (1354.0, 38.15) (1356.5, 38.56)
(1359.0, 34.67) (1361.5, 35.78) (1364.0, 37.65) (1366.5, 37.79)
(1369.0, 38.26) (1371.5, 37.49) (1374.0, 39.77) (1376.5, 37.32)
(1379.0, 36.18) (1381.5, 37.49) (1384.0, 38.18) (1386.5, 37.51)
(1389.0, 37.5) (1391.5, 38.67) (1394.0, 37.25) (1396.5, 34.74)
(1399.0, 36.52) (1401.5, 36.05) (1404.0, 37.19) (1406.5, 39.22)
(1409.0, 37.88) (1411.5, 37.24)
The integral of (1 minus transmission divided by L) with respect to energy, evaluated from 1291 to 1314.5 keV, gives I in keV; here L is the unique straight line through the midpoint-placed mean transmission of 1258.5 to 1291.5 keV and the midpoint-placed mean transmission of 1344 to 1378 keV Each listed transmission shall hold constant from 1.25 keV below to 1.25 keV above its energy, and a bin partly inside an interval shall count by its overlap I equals 2.6 keV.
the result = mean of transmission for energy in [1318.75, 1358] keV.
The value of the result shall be 35.3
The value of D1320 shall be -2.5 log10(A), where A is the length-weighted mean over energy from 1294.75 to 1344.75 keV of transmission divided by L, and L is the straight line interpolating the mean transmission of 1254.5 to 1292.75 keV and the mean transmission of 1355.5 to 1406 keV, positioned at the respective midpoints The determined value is 0.10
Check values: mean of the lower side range 35.9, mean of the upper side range 37.3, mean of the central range 33.3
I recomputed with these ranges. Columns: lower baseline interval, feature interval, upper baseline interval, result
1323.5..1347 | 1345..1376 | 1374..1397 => -1.2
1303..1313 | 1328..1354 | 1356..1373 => -0.2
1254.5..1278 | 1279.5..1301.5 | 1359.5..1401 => 2.3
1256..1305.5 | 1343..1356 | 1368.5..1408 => -0.2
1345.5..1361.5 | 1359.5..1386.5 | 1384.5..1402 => -0.4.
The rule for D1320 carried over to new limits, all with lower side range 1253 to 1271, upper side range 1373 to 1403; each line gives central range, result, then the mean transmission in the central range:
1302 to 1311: 0.15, 32.9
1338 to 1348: 0.07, 35.1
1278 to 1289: 0.11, 34.2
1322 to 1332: 0.11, 33.8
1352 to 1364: 0.01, 36.9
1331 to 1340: 0.08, 34.8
